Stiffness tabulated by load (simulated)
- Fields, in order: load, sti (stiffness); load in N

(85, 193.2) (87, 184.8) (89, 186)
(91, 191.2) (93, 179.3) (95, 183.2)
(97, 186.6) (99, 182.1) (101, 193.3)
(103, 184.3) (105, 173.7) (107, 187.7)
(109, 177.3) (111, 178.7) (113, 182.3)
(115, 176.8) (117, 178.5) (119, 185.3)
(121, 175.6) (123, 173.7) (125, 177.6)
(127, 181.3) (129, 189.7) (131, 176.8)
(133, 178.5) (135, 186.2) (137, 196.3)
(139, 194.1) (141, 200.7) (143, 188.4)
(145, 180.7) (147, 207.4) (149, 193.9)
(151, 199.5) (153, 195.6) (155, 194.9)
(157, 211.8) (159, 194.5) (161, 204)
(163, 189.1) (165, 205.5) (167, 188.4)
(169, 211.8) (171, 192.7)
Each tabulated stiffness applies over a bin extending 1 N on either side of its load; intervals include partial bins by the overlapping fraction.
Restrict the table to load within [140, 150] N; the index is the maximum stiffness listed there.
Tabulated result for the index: 207.4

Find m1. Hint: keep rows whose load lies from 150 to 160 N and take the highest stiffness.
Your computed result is 211.8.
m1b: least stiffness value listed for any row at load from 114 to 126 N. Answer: 173.7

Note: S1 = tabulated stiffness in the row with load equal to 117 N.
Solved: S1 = 178.5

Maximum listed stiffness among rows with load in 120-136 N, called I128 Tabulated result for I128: 189.7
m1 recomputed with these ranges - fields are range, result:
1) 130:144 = 200.7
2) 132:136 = 186.2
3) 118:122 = 185.3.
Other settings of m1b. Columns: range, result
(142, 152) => 180.7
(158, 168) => 188.4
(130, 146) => 176.8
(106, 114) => 177.3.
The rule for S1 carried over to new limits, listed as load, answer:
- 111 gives 178.7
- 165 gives 205.5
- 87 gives 184.8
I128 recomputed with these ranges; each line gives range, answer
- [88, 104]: 193.3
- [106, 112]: 187.7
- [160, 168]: 205.5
